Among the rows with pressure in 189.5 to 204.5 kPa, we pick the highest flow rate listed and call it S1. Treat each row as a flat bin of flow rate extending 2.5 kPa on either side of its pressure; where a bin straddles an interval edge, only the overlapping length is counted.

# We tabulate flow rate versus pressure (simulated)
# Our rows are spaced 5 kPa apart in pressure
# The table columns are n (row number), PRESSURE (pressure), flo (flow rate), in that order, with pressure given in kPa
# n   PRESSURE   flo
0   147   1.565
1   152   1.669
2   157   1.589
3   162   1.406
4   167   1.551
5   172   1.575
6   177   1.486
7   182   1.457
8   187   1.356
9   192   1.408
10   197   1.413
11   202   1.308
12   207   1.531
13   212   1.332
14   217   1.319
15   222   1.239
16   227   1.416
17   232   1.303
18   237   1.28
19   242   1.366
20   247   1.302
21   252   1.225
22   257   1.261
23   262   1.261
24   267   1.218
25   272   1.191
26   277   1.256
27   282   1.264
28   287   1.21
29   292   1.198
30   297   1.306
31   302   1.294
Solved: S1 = 1.413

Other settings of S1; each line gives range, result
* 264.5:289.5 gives 1.264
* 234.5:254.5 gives 1.366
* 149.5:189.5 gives 1.669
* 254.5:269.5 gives 1.261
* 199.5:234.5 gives 1.531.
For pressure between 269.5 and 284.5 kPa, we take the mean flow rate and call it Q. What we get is 1.24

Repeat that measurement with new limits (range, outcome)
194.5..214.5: 1.4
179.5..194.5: 1.41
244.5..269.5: 1.25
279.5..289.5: 1.24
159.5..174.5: 1.51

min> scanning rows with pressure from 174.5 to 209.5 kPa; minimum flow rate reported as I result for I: 1.308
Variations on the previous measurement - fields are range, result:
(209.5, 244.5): 1.239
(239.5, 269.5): 1.218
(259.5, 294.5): 1.191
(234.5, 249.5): 1.28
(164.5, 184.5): 1.457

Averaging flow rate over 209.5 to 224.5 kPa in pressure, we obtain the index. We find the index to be 1.3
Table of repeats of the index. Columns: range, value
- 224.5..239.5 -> 1.33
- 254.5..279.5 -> 1.24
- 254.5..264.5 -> 1.26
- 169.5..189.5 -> 1.47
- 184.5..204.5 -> 1.37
